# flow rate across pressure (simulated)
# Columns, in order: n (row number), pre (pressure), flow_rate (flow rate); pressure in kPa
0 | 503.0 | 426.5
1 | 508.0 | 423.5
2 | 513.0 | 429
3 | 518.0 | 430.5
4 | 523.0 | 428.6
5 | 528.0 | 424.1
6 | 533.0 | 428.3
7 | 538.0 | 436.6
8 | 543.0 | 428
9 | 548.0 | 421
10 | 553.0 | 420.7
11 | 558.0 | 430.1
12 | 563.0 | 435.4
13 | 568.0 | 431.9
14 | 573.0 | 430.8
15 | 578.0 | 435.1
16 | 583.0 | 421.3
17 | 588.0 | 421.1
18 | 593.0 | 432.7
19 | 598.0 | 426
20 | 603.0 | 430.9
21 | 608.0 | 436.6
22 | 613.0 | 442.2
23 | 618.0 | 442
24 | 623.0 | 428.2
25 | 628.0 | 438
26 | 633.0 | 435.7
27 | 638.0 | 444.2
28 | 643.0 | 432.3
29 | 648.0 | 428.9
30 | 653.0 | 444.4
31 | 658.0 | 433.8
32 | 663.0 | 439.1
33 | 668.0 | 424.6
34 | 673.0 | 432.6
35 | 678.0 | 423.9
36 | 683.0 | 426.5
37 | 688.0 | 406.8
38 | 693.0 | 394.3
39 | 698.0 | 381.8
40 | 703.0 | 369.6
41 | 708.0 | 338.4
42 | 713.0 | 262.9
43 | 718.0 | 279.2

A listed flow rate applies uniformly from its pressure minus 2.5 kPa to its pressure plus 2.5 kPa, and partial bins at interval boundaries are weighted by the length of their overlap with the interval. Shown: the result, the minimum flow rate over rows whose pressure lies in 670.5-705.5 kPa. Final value 369.6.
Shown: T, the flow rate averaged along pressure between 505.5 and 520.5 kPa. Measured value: 428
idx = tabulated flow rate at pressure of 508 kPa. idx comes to 423.5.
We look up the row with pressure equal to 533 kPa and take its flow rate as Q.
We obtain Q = 428.3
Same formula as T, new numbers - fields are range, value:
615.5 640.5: 438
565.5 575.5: 431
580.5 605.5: 426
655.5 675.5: 433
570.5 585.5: 429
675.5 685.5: 425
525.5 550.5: 428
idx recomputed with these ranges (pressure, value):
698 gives 381.8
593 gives 432.7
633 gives 435.7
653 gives 444.4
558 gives 430.1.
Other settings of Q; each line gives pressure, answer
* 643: 432.3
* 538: 436.6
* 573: 430.8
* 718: 279.2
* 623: 428.2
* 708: 338.4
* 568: 431.9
